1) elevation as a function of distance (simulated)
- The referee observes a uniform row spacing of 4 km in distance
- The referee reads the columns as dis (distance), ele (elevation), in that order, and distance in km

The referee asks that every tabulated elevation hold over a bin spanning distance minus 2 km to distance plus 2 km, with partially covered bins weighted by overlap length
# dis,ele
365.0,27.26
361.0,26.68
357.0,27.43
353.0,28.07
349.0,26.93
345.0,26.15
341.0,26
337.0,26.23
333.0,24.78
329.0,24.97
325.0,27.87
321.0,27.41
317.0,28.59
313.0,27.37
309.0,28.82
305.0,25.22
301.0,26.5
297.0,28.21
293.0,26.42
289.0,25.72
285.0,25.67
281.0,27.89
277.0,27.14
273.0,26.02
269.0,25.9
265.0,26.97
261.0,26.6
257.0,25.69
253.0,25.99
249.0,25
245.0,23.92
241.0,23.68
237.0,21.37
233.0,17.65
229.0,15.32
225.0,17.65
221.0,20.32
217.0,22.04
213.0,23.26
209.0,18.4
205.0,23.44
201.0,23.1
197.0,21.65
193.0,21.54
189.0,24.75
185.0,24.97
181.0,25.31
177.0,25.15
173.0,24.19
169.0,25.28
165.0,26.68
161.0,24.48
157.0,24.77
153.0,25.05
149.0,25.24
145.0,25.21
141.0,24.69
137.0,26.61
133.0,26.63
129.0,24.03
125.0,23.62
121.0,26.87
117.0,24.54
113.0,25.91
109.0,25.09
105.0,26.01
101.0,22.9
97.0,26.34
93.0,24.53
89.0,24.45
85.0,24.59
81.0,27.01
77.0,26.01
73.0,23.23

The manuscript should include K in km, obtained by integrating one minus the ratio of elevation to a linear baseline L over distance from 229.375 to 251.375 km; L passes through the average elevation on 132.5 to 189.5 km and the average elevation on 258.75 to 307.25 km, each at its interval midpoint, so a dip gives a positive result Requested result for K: 3.56 km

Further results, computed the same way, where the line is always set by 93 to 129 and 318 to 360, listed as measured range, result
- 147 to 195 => 1.3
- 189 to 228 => 6.7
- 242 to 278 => 0.4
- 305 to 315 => -0.4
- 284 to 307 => 0.0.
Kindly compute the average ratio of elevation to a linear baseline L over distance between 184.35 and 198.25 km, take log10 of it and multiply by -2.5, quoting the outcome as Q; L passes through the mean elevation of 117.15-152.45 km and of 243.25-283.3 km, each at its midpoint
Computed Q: 0.11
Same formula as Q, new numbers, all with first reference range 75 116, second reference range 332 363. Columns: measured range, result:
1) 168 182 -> 0.03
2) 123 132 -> 0.06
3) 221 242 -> 0.34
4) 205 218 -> 0.20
